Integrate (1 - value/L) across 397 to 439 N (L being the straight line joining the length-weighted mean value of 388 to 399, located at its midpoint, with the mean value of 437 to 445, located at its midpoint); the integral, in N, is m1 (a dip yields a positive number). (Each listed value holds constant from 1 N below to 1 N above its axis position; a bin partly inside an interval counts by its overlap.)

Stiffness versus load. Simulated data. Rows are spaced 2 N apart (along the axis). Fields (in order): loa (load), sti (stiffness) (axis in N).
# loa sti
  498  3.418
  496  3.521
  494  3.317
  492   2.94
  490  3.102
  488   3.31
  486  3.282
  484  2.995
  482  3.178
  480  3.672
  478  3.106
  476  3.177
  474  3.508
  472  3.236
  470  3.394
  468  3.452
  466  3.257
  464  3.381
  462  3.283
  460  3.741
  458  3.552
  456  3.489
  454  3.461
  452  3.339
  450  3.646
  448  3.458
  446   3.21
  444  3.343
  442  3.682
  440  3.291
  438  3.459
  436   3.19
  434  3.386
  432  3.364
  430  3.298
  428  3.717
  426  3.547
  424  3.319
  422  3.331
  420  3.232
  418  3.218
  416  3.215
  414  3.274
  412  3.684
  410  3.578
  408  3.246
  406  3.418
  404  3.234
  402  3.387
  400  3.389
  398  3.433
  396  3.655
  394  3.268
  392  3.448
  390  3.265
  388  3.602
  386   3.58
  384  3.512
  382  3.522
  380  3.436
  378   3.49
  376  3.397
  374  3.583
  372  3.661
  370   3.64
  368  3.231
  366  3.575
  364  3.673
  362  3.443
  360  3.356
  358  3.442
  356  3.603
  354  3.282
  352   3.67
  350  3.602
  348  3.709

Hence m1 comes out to 0.7 N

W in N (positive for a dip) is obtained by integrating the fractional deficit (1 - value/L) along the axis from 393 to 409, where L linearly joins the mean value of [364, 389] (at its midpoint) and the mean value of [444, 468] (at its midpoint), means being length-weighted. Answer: 0.5 N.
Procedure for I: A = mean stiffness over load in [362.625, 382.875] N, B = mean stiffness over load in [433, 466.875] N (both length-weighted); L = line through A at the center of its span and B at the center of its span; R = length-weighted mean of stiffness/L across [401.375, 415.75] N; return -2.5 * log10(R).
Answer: 0.03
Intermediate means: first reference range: 3.52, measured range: 3.39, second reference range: 3.42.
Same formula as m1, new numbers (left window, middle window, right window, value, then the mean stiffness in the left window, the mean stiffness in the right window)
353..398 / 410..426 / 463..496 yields 0.2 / 3.48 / 3.28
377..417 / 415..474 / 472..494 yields -1.4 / 3.43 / 3.23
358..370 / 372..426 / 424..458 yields 0.5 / 3.47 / 3.43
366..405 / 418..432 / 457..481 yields 0.2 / 3.46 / 3.4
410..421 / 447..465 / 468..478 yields -0.8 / 3.35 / 3.32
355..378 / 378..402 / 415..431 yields -0.1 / 3.51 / 3.36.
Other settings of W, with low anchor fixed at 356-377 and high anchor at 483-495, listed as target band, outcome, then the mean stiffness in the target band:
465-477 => -0.5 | 3.34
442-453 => -0.5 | 3.42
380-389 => -0.2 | 3.54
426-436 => -0.3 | 3.43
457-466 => -0.6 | 3.46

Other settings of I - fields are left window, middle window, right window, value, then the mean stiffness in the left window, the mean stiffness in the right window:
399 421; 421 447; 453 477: -0.006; 3.35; 3.41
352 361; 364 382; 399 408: -0.031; 3.45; 3.34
